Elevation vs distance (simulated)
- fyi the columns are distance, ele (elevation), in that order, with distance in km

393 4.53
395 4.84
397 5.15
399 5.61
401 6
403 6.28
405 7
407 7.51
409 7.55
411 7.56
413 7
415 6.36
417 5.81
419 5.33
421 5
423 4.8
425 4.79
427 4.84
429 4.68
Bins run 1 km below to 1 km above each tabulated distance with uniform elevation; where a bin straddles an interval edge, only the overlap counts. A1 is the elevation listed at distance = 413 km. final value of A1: 7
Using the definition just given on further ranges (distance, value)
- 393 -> 4.53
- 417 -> 5.81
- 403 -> 6.28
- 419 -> 5.33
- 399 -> 5.61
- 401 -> 6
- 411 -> 7.56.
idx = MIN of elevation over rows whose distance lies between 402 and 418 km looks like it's 5.81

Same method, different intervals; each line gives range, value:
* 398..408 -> 5.61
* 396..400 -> 5.15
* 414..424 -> 4.8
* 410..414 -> 7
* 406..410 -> 7.51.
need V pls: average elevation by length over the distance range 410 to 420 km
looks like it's 6.41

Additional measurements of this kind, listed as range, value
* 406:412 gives 7.54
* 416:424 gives 5.24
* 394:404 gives 5.58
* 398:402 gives 5.8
